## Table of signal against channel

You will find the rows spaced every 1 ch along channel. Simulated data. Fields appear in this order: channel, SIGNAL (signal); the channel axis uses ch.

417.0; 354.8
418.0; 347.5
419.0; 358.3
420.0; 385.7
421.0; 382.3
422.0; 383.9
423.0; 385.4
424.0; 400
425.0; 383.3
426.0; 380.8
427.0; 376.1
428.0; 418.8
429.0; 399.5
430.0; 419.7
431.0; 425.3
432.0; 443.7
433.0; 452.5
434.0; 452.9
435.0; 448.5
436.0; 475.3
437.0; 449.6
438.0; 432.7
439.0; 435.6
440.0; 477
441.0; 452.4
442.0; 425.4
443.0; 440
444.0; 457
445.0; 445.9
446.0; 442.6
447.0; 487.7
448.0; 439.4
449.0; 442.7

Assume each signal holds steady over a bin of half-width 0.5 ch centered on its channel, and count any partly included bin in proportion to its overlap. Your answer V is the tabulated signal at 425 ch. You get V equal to 383.3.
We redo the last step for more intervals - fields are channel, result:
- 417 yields 354.8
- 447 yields 487.7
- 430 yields 419.7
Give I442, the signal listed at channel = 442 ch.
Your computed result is 425.4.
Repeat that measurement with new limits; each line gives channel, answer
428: 418.8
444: 457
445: 445.9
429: 399.5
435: 448.5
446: 442.6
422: 383.9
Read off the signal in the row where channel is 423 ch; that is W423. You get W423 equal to 385.4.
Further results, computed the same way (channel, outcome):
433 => 452.5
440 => 477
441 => 452.4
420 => 385.7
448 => 439.4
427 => 376.1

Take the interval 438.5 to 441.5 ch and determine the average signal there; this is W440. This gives 455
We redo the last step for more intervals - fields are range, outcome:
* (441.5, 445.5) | 442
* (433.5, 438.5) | 452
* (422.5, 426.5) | 387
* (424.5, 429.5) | 392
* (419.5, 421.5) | 384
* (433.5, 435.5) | 451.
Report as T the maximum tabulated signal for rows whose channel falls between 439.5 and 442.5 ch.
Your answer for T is 477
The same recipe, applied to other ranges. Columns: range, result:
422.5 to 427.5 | 400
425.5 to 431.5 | 425.3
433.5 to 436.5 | 475.3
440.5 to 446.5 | 457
